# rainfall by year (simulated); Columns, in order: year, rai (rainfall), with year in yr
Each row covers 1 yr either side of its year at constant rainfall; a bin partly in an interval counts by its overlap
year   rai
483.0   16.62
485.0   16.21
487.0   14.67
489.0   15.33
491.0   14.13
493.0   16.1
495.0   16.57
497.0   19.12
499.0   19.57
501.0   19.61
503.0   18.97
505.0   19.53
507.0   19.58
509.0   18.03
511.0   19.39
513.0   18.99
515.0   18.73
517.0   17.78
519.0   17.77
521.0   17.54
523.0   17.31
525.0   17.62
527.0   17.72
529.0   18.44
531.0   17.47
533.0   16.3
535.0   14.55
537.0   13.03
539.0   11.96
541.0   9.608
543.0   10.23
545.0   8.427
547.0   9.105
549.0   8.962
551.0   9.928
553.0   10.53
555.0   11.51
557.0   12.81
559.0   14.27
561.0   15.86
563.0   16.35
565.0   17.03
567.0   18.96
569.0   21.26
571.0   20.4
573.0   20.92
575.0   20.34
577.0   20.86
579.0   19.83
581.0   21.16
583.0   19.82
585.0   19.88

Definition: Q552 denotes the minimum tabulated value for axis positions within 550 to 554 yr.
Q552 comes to 9.928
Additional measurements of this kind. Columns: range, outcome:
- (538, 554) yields 8.427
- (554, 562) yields 11.51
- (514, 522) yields 17.54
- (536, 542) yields 9.608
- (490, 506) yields 14.13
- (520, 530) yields 17.31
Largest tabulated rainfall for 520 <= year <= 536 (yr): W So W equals 18.44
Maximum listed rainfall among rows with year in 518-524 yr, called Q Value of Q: 17.77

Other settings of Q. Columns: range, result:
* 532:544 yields 16.3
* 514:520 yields 18.73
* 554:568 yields 18.96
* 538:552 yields 11.96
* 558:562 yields 15.86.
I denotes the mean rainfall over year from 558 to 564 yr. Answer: 15.5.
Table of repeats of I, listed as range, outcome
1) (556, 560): 13.5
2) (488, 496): 15.5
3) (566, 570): 20.1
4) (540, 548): 9.34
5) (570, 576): 20.6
